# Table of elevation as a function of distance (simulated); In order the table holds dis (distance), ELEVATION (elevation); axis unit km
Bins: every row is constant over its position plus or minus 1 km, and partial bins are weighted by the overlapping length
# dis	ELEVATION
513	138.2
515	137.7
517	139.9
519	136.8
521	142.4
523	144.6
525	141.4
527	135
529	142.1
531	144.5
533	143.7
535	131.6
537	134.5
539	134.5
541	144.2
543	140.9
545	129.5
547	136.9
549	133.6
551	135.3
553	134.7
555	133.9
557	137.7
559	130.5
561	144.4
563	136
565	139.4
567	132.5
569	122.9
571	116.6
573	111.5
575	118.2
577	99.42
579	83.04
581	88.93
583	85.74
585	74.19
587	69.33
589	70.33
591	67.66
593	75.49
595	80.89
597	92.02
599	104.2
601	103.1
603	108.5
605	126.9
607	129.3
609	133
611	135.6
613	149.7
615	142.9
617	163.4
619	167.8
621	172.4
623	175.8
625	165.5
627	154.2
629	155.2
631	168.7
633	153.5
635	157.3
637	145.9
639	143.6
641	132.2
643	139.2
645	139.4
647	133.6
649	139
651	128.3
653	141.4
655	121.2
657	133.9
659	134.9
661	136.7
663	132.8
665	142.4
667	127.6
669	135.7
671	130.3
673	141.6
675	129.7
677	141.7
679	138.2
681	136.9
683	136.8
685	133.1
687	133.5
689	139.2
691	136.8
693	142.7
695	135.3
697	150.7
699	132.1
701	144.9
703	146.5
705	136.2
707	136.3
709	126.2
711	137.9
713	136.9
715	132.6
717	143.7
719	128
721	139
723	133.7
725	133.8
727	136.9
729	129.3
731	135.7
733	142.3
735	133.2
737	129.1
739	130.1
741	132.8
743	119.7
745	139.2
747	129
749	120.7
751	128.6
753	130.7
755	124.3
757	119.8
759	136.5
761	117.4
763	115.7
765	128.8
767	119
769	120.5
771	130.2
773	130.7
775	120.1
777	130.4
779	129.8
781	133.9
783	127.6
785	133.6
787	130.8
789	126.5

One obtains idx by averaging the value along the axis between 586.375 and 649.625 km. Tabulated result 131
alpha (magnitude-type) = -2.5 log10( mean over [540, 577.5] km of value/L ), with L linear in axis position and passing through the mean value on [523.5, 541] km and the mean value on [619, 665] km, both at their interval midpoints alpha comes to 0.08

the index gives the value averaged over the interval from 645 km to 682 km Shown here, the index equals 135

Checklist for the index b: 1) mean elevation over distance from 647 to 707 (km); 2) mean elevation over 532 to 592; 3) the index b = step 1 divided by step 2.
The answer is 1.15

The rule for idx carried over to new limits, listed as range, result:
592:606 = 98.7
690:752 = 135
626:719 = 139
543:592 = 114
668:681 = 136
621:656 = 147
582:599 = 78.6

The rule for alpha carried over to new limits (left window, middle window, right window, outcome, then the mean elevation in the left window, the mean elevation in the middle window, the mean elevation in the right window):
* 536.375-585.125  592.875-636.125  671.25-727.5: -0.07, 124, 138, 137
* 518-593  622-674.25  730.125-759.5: -0.13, 122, 143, 130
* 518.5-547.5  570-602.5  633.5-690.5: 0.46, 139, 90.3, 137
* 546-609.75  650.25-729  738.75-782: -0.13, 111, 136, 127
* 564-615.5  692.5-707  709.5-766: -0.13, 106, 141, 131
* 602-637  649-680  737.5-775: 0.06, 150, 135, 126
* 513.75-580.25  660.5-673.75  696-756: -0.01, 132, 135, 134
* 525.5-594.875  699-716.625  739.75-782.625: -0.10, 119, 137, 127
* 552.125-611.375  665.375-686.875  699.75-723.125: -0.05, 109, 135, 137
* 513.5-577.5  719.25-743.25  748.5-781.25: -0.05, 134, 133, 126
